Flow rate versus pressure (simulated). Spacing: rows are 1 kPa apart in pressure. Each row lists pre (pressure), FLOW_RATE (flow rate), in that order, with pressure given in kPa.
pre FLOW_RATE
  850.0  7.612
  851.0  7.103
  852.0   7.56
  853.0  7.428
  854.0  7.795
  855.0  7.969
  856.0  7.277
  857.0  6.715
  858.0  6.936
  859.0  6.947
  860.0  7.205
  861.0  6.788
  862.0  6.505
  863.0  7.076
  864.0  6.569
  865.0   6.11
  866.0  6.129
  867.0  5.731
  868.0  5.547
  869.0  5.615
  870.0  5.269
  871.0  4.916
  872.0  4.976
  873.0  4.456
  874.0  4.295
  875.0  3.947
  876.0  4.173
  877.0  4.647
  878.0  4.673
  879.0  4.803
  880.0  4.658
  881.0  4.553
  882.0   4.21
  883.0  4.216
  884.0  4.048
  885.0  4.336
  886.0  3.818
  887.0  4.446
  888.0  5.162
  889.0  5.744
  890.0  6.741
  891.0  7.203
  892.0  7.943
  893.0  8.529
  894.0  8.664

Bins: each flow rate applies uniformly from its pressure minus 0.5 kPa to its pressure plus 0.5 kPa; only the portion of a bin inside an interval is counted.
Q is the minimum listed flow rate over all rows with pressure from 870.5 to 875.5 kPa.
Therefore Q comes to 3.947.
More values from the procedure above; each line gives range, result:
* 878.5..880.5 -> 4.658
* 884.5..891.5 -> 3.818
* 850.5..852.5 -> 7.103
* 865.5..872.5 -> 4.916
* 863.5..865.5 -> 6.11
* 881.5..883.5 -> 4.21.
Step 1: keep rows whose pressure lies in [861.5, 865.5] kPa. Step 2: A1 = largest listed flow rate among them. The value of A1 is 7.076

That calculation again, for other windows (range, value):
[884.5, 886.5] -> 4.336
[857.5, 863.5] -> 7.205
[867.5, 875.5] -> 5.615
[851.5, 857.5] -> 7.969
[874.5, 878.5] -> 4.673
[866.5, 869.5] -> 5.731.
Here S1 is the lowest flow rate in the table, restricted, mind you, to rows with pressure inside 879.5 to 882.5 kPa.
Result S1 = 4.21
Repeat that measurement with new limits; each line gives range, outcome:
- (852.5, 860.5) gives 6.715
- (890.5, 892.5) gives 7.203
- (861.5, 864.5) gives 6.505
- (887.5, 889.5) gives 5.162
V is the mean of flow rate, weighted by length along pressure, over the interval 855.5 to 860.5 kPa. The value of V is 7.02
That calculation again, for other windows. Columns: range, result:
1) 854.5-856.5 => 7.62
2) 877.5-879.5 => 4.74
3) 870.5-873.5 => 4.78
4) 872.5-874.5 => 4.38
